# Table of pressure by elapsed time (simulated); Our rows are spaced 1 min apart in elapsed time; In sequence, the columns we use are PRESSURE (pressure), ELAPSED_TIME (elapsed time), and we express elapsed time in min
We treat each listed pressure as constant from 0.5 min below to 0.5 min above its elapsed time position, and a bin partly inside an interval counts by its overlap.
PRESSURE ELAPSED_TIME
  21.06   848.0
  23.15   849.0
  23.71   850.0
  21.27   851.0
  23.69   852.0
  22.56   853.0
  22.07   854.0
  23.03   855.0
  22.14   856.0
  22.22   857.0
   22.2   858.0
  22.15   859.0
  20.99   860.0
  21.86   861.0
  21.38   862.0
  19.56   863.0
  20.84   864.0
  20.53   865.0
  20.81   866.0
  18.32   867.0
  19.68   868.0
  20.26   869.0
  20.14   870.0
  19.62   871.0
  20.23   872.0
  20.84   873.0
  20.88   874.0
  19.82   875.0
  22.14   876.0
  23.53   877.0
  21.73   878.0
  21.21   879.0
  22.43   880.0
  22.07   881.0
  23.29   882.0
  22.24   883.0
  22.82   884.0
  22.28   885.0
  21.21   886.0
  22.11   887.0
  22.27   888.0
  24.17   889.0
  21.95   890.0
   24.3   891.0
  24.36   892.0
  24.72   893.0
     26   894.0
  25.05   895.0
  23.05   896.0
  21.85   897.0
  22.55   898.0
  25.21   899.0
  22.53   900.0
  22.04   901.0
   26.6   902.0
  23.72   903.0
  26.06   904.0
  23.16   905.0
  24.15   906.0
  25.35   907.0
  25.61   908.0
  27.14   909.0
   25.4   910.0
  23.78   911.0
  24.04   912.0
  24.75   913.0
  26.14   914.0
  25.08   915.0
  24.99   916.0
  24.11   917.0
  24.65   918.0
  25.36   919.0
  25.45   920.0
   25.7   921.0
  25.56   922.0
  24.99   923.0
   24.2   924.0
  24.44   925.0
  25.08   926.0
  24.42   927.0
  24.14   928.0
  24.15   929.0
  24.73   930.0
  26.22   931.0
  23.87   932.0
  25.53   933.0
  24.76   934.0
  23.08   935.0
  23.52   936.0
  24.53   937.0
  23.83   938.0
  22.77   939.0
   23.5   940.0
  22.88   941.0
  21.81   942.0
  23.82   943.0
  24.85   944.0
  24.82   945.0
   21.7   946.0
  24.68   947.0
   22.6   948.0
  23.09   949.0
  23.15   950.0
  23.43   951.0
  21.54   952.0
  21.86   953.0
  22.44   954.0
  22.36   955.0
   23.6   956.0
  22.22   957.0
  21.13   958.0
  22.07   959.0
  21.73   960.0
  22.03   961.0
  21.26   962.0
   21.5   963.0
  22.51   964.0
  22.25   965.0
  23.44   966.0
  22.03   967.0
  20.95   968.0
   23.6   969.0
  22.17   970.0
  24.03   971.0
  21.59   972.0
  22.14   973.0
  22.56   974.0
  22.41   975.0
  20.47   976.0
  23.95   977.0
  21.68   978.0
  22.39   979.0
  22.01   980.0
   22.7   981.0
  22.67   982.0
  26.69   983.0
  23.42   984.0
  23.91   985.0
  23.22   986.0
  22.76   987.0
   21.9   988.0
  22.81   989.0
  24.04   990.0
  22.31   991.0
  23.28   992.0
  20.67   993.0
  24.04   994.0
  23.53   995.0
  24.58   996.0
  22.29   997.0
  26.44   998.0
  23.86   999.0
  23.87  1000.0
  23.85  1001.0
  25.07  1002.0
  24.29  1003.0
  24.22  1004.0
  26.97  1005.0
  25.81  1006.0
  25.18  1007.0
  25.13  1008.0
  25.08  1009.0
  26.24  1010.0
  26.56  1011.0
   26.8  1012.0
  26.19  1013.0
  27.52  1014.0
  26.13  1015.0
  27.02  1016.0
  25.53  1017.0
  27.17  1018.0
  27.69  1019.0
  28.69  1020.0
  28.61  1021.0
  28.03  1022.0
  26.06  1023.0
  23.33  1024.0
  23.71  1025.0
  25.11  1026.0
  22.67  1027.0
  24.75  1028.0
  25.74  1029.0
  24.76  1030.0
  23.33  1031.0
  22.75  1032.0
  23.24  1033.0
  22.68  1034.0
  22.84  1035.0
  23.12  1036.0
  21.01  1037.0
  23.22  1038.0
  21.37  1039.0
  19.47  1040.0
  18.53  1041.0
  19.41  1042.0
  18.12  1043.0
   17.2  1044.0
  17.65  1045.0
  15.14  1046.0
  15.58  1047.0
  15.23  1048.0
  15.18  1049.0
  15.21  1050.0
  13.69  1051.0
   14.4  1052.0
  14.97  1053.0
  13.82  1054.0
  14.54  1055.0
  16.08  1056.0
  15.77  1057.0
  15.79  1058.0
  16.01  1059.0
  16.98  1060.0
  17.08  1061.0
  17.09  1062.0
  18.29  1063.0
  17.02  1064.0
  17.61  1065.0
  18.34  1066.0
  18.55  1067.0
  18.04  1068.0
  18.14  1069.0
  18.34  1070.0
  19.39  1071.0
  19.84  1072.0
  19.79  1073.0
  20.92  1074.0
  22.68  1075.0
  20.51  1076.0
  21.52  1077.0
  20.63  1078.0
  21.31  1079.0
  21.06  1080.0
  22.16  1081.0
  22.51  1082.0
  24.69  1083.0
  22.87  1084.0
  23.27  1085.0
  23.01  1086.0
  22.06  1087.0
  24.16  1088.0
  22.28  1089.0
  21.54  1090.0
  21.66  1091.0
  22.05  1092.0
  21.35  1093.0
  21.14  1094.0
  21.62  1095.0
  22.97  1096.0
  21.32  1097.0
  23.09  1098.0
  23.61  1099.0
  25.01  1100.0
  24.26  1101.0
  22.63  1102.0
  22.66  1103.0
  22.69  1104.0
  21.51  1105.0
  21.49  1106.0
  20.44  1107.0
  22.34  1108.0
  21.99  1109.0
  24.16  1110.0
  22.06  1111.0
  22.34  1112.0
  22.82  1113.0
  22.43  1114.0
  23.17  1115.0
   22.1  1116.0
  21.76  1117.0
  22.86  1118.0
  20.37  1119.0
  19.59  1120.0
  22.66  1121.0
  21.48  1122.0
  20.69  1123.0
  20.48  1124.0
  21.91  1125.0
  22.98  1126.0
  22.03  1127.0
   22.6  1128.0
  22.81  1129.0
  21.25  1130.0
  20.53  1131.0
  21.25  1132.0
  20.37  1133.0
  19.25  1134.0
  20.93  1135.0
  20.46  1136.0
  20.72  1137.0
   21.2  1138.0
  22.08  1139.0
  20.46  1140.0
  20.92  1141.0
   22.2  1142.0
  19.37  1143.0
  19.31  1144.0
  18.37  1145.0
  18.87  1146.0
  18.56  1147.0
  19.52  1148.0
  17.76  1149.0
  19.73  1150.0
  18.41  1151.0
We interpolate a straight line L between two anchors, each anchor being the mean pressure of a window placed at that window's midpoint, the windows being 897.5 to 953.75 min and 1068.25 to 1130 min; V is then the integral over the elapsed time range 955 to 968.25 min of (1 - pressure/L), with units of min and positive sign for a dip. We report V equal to 0.9 min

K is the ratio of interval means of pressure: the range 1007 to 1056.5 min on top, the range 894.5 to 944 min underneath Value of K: 0.90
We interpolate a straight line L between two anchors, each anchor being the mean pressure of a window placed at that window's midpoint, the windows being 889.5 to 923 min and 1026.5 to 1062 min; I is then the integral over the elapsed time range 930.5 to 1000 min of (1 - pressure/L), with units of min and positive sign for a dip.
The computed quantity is -3.0 min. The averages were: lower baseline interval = 24.6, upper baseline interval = 18.8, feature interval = 23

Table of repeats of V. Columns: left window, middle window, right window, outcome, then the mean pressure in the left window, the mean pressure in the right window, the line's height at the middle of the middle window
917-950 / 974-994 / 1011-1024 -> 2.34 min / 24.2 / 27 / 25.9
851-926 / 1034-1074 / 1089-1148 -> 7.73 min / 23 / 21.6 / 22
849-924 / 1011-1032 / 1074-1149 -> -3.48 min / 23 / 21.7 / 22.2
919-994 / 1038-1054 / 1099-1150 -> 3.88 min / 23.2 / 21.4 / 22.2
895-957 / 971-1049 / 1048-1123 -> -4.30 min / 24.1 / 20.4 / 22.1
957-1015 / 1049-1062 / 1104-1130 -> 4.16 min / 23.5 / 22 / 22.7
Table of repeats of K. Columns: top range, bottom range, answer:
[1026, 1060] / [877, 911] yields 0.80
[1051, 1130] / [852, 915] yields 0.91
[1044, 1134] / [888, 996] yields 0.86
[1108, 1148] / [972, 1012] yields 0.90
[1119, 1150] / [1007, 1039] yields 0.82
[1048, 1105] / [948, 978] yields 0.89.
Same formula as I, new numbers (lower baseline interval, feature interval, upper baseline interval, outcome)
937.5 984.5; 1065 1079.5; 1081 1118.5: 1.8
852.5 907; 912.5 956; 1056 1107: -4.3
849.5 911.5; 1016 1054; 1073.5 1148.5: 0.9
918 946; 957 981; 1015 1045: 1.9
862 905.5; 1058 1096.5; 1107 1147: 1.9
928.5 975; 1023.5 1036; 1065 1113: -0.8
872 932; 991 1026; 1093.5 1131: -3.6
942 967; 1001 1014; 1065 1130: -1.9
